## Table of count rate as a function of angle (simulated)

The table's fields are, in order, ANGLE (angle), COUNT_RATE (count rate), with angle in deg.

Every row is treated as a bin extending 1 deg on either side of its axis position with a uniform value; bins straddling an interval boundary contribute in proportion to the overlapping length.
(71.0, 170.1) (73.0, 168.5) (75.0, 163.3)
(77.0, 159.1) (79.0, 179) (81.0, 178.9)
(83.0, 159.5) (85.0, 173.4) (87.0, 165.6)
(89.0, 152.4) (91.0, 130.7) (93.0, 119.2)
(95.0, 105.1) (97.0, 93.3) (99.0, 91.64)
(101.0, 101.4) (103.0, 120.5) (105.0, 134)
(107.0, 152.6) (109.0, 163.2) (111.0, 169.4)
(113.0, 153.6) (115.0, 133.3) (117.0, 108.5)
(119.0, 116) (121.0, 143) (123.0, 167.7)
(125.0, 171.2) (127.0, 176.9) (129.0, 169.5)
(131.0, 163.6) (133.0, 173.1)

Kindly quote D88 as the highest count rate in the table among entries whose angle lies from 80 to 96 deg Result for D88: 178.9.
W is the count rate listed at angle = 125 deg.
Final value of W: 171.2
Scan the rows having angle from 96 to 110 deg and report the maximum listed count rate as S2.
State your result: 163.2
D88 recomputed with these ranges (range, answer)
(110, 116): 169.4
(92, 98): 119.2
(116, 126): 171.2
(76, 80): 179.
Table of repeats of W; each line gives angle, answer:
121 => 143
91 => 130.7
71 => 170.1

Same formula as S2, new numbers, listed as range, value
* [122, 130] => 176.9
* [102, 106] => 134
